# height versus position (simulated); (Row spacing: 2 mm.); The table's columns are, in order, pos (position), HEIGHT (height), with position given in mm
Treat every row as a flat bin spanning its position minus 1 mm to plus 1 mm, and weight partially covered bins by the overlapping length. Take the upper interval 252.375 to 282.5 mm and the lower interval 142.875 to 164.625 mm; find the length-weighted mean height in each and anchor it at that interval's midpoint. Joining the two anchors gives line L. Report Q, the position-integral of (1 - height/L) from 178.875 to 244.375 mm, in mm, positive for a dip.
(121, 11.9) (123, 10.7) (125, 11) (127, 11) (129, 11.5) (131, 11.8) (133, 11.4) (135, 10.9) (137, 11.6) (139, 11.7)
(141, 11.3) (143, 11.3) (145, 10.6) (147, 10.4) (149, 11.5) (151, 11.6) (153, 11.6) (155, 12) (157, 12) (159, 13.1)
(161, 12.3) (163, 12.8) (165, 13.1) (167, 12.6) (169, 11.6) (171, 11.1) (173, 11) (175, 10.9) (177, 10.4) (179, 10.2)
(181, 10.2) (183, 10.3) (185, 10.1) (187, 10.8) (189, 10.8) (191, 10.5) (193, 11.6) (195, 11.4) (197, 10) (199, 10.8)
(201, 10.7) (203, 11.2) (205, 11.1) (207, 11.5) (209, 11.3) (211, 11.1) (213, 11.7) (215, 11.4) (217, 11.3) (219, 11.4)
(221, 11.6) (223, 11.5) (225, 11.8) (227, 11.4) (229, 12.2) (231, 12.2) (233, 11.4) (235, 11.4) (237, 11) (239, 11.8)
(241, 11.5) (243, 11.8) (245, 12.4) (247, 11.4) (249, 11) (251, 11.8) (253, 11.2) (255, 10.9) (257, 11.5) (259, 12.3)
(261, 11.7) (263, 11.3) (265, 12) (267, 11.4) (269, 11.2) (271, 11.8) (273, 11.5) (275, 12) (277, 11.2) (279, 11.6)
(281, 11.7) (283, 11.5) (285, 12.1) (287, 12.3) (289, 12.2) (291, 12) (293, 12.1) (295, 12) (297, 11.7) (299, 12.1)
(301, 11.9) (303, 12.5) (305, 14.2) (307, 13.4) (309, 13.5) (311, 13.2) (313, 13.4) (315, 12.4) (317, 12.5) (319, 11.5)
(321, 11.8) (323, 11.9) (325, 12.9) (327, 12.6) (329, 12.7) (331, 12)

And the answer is 2.7 mm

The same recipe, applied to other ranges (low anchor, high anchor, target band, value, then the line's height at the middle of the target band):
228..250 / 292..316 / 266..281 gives 0.8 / 12.2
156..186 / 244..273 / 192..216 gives 0.7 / 11.5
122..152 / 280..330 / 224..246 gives 0.4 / 11.9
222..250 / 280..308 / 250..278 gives 0.9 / 11.9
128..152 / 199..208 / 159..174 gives -1.2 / 11.2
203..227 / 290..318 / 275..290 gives 0.6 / 12.3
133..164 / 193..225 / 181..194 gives 0.8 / 11.4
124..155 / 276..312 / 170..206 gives 2.7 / 11.6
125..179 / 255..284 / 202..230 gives 0.3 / 11.6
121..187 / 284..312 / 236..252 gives 0.7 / 12.1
